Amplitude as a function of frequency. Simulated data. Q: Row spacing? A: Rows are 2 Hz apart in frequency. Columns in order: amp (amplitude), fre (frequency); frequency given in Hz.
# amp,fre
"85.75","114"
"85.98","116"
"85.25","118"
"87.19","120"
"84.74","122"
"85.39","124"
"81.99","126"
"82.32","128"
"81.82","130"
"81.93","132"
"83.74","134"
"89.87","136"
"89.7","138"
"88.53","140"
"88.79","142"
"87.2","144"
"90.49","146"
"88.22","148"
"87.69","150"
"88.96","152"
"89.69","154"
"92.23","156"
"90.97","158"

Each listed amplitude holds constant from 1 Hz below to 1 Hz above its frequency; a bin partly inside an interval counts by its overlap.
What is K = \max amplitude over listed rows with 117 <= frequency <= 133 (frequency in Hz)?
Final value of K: 87.19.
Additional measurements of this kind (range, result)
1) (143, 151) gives 90.49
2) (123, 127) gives 85.39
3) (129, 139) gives 89.87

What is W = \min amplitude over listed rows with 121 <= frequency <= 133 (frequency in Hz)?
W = 81.82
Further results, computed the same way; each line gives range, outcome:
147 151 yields 87.69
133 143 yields 83.74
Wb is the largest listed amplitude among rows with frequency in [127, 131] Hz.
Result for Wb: 82.32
